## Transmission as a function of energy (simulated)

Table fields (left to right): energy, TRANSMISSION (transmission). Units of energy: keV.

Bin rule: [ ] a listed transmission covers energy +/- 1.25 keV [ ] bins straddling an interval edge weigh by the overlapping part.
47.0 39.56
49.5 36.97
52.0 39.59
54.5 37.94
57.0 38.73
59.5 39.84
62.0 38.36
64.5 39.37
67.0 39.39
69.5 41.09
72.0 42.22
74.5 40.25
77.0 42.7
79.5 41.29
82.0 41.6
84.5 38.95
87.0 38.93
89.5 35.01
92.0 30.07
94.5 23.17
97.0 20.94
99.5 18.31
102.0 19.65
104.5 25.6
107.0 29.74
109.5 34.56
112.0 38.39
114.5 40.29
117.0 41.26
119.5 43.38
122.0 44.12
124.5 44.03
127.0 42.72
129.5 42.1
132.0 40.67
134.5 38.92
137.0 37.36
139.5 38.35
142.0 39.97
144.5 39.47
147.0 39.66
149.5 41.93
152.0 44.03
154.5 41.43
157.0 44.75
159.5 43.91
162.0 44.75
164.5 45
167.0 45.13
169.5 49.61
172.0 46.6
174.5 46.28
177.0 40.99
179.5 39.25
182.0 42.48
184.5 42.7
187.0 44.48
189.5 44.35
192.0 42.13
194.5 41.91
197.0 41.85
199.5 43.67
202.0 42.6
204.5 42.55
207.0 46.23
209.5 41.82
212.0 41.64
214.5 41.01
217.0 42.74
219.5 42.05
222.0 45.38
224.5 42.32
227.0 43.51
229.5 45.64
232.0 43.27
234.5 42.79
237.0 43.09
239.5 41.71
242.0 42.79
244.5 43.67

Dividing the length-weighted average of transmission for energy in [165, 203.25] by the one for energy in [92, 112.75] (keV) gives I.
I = 1.7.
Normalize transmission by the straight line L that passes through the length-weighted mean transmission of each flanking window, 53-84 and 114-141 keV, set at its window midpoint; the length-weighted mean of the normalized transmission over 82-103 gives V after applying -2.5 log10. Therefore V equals 0.36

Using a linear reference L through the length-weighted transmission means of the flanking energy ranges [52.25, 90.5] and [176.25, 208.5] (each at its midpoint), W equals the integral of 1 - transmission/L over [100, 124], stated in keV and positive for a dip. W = 3.4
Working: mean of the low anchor 39.7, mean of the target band 35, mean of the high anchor 42.7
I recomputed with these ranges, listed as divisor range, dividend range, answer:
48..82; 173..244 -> 1.08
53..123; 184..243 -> 1.20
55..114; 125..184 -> 1.22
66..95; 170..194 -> 1.13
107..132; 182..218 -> 1.05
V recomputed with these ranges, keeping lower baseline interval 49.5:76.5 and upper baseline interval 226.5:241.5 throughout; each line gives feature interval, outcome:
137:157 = 0.02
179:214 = -0.01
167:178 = -0.10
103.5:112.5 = 0.27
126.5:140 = 0.03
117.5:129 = -0.06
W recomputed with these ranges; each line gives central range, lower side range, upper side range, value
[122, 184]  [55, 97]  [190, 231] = -2.7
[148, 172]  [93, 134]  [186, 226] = -3.6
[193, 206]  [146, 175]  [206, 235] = 0.3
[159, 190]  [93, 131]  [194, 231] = -3.7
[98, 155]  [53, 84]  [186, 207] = 5.5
